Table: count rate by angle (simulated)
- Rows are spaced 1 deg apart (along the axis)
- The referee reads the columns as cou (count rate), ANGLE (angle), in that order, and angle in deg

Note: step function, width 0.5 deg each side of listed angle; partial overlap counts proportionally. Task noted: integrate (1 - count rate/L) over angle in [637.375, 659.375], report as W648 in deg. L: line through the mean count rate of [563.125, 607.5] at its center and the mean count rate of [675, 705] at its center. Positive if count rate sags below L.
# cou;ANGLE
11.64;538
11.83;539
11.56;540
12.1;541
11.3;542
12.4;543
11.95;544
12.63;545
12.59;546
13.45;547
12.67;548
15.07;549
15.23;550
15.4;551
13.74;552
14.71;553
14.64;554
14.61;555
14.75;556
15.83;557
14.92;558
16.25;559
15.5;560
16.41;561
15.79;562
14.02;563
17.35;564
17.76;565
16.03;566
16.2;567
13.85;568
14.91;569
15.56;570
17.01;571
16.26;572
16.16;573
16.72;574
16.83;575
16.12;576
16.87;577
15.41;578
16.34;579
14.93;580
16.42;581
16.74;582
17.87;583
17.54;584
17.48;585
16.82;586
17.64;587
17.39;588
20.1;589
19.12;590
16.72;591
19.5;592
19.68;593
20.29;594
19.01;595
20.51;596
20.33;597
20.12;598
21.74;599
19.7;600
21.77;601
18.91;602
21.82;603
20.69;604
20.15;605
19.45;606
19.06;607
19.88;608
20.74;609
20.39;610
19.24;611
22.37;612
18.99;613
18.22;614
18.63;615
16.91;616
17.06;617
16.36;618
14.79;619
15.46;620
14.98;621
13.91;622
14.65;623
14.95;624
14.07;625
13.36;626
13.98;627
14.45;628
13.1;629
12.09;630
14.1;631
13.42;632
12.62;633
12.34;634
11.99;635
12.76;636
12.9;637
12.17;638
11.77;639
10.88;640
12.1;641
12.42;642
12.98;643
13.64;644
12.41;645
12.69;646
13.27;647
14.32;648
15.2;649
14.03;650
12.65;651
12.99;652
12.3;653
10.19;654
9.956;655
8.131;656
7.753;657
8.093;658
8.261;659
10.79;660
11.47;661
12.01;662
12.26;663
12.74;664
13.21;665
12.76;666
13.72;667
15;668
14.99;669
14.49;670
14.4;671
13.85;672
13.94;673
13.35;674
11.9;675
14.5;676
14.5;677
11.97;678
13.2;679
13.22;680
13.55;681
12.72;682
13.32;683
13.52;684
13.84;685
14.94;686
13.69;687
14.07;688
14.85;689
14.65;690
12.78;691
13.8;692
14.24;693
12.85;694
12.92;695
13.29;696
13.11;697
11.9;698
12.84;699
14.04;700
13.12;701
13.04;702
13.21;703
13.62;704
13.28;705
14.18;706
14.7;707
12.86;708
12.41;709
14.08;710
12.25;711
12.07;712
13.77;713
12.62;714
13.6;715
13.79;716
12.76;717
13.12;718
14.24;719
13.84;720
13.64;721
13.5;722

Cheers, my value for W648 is 5.0 deg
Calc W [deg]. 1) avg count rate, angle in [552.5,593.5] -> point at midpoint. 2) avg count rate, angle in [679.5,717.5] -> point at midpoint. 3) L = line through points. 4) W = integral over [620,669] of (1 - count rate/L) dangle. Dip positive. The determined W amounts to 7.1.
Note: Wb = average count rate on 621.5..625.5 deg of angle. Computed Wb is 14.4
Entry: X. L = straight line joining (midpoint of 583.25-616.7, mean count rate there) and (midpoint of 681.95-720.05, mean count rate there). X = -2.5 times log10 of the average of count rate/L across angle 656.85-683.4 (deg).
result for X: 0.193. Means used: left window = 19.4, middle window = 12.7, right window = 13.4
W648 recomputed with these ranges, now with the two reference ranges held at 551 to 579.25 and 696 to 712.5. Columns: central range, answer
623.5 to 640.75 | 1.8 deg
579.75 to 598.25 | -3.7 deg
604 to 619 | -4.2 deg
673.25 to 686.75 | 0.2 deg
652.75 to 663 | 3.0 deg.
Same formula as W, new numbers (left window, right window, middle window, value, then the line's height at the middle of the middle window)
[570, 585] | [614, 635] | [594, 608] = -4.2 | 15.6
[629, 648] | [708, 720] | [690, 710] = -0.4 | 13.1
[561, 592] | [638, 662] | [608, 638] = -4.2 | 13.5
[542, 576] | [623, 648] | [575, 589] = -2.4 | 14.4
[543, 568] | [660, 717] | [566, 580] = -1.3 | 14.6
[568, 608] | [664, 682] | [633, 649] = 2.8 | 15.3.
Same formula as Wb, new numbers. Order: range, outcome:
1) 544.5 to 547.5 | 12.9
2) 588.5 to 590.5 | 19.6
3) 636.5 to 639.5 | 12.3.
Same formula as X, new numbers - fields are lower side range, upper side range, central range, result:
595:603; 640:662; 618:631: 0.14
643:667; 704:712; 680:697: -0.07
